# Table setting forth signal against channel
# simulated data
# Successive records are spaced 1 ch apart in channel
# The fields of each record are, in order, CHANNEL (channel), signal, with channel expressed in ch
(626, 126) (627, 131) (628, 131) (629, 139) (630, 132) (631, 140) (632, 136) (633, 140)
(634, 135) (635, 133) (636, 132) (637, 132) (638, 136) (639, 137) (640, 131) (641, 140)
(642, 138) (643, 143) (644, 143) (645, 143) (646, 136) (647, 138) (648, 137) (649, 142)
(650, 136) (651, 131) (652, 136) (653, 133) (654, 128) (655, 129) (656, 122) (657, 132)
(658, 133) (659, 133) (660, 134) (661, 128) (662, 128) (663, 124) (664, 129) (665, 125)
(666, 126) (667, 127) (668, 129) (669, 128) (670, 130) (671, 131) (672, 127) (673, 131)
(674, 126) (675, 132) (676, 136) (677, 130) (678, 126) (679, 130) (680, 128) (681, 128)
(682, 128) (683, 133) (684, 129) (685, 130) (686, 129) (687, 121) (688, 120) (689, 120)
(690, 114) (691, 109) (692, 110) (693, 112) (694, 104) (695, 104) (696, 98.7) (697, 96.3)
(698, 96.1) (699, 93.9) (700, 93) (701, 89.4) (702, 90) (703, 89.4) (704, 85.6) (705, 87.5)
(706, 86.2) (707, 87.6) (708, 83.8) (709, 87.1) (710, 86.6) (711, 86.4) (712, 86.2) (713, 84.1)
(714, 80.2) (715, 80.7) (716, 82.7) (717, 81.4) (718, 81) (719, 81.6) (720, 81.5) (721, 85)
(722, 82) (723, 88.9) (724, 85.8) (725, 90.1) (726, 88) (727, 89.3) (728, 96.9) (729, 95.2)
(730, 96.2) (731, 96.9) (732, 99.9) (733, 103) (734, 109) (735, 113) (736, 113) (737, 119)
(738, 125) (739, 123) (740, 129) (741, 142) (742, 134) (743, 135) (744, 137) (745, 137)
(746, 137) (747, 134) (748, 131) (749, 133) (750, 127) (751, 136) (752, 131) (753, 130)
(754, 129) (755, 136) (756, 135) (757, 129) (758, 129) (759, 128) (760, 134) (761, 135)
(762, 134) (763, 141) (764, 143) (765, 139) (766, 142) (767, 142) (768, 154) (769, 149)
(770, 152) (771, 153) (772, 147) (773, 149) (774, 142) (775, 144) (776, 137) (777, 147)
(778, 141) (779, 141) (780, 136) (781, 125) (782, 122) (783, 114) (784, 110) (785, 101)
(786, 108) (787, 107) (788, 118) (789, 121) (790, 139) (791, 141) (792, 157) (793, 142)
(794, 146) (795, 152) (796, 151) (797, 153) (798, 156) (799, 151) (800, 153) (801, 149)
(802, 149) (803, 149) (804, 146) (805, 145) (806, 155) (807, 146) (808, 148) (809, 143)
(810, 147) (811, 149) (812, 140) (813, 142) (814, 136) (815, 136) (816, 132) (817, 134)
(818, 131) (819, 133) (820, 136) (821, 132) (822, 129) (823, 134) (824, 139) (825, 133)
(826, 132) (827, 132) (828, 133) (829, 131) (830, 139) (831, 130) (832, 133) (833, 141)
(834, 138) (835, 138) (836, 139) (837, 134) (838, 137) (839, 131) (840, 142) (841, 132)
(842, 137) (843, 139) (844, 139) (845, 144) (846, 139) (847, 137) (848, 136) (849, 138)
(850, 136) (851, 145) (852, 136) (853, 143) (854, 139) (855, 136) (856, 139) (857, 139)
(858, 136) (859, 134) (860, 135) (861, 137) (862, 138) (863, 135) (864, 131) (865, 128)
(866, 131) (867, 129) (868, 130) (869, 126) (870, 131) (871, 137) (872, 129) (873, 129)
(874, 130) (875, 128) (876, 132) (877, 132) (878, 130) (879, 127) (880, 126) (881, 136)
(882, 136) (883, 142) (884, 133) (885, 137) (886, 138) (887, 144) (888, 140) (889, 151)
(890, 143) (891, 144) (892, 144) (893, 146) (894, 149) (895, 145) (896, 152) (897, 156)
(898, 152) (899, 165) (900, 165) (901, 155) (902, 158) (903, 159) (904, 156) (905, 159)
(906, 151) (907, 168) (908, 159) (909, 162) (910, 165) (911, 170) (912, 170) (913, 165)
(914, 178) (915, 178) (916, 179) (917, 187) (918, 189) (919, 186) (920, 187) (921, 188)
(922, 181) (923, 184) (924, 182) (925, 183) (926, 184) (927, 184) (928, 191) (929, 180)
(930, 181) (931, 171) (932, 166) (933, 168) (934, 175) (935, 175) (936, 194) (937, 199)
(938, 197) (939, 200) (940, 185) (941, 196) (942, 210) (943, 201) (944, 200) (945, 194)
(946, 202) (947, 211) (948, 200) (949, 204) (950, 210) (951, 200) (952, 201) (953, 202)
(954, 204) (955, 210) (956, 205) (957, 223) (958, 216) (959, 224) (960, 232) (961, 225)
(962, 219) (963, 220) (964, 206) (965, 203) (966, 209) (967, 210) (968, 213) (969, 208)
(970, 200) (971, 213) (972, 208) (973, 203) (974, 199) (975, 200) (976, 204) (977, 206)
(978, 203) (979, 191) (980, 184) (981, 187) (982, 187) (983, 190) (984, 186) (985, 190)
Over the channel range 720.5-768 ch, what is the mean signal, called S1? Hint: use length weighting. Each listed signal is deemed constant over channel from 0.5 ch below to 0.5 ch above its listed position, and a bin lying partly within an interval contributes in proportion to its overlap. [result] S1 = 121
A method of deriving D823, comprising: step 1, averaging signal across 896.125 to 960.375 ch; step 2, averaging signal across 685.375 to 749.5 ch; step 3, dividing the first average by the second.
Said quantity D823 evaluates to 1.80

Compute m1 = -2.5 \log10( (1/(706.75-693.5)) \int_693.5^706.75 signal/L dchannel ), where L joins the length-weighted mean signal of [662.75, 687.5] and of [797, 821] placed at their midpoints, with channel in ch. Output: 0.372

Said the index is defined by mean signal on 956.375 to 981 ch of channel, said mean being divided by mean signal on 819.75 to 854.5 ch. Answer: 1.53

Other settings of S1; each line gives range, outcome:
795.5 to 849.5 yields 140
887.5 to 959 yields 179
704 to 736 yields 89.5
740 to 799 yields 136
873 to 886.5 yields 133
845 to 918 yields 145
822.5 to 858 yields 137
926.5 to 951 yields 192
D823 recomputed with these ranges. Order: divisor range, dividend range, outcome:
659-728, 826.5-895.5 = 1.27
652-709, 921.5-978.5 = 1.70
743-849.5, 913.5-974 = 1.43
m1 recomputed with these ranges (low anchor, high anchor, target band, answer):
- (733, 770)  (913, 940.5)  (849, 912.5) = 0.19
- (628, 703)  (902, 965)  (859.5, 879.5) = 0.31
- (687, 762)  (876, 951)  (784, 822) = -0.05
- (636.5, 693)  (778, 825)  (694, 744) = 0.34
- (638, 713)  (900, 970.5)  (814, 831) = 0.19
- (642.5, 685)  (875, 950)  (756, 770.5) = 0.05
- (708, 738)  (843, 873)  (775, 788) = -0.13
